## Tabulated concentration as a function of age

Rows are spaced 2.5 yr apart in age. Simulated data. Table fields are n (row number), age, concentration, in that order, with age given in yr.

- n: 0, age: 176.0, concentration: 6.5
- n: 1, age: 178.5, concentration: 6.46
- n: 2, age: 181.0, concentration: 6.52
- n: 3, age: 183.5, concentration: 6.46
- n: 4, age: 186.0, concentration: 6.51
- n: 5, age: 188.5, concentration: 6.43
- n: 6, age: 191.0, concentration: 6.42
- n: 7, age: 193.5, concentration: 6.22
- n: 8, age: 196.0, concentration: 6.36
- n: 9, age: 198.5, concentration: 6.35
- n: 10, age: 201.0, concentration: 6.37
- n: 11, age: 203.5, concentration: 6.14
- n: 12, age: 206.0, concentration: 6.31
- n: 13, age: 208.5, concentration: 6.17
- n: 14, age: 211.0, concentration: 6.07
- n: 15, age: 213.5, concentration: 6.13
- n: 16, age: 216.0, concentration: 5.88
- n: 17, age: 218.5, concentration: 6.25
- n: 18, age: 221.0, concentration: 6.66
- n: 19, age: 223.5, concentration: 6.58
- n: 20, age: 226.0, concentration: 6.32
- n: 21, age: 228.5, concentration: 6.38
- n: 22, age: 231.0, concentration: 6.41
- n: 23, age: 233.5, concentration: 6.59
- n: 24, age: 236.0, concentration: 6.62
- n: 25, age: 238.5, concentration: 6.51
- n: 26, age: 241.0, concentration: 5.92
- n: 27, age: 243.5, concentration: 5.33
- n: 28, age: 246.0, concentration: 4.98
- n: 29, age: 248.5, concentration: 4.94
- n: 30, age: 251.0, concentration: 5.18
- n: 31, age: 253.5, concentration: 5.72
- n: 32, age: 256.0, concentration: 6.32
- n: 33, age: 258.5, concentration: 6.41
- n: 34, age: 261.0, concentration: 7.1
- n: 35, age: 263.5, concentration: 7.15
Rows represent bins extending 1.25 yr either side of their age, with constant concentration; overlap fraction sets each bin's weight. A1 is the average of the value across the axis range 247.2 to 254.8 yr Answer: 5.28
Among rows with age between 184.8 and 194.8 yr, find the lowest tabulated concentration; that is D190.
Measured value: 6.22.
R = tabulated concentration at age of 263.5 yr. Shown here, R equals 7.15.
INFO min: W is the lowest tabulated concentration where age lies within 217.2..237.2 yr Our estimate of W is 6.25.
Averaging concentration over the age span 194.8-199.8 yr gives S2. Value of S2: 6.36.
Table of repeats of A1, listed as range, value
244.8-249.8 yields 4.96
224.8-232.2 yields 6.37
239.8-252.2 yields 5.27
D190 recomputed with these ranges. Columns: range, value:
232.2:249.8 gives 4.94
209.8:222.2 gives 5.88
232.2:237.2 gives 6.59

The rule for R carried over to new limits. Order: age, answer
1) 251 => 5.18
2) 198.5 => 6.35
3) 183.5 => 6.46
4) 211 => 6.07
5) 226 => 6.32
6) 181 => 6.52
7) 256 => 6.32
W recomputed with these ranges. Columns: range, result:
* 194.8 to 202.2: 6.35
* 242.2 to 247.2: 4.98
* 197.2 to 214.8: 6.07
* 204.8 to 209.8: 6.17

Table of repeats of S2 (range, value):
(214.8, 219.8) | 6.07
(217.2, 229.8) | 6.44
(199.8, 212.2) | 6.21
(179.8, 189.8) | 6.48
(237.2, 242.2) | 6.22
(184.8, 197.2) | 6.39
